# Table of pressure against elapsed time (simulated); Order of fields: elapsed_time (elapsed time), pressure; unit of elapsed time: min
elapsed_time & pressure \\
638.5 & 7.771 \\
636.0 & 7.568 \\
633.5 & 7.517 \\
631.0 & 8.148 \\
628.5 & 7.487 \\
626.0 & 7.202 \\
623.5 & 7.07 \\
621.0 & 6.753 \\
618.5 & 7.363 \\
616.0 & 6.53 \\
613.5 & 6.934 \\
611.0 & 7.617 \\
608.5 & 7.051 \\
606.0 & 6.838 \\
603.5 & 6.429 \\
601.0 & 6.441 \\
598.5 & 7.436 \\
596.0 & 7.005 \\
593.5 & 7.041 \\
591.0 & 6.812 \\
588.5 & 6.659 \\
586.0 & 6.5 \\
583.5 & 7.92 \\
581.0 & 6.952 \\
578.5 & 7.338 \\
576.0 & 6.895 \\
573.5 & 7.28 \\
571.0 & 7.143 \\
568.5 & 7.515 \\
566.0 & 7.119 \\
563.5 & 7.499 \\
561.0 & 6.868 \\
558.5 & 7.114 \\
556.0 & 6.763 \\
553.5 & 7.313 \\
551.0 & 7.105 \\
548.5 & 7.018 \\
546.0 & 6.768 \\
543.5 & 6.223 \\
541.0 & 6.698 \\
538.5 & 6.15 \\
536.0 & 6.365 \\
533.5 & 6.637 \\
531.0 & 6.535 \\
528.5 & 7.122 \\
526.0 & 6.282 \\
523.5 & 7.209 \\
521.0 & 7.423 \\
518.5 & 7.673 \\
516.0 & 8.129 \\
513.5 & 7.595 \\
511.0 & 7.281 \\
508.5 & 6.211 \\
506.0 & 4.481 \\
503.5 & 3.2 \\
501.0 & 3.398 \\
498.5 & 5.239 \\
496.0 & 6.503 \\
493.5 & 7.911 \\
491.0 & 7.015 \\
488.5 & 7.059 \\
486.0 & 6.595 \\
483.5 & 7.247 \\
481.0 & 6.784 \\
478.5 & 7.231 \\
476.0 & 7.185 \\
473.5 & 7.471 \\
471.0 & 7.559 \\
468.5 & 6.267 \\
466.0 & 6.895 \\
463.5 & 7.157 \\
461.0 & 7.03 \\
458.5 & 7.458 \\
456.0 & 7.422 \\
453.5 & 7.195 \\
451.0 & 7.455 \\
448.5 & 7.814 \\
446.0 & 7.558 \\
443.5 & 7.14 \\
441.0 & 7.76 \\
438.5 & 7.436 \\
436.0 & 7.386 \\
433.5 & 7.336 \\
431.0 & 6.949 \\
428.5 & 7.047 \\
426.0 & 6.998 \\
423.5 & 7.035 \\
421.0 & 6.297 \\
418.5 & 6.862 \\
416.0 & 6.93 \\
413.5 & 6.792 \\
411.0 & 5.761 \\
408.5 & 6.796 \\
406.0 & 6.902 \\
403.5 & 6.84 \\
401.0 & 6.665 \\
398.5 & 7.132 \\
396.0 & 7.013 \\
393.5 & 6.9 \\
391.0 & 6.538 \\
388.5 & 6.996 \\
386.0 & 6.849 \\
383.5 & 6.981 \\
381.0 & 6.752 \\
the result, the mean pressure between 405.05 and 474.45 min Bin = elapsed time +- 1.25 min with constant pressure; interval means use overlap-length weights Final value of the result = 7.1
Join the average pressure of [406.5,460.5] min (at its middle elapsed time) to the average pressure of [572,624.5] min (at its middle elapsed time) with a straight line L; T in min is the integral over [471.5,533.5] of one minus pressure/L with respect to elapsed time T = 3.8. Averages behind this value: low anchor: 7.11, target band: 6.63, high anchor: 6.99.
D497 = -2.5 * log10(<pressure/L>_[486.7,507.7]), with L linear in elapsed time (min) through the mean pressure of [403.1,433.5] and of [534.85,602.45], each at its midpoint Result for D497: 0.22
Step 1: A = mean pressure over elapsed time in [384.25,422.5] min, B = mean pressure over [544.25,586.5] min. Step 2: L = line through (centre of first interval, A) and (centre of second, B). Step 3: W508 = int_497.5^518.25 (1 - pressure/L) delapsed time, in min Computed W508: 3.6 min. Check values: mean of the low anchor 6.76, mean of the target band 5.79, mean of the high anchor 7.12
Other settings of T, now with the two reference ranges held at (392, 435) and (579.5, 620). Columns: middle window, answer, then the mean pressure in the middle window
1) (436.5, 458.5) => -1.9 min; 7.47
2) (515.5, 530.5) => -0.7 min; 7.23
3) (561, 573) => -0.6 min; 7.27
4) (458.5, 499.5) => -0.5 min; 6.97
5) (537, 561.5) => 0.5 min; 6.8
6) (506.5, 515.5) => 0.0 min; 6.91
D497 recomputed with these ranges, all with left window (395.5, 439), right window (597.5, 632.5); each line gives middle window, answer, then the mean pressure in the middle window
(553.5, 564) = 0.00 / 7.06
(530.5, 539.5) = 0.10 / 6.42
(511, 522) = -0.10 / 7.66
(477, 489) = 0.00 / 6.98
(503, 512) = 0.28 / 5.41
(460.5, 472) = 0.00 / 6.97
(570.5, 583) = -0.02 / 7.17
